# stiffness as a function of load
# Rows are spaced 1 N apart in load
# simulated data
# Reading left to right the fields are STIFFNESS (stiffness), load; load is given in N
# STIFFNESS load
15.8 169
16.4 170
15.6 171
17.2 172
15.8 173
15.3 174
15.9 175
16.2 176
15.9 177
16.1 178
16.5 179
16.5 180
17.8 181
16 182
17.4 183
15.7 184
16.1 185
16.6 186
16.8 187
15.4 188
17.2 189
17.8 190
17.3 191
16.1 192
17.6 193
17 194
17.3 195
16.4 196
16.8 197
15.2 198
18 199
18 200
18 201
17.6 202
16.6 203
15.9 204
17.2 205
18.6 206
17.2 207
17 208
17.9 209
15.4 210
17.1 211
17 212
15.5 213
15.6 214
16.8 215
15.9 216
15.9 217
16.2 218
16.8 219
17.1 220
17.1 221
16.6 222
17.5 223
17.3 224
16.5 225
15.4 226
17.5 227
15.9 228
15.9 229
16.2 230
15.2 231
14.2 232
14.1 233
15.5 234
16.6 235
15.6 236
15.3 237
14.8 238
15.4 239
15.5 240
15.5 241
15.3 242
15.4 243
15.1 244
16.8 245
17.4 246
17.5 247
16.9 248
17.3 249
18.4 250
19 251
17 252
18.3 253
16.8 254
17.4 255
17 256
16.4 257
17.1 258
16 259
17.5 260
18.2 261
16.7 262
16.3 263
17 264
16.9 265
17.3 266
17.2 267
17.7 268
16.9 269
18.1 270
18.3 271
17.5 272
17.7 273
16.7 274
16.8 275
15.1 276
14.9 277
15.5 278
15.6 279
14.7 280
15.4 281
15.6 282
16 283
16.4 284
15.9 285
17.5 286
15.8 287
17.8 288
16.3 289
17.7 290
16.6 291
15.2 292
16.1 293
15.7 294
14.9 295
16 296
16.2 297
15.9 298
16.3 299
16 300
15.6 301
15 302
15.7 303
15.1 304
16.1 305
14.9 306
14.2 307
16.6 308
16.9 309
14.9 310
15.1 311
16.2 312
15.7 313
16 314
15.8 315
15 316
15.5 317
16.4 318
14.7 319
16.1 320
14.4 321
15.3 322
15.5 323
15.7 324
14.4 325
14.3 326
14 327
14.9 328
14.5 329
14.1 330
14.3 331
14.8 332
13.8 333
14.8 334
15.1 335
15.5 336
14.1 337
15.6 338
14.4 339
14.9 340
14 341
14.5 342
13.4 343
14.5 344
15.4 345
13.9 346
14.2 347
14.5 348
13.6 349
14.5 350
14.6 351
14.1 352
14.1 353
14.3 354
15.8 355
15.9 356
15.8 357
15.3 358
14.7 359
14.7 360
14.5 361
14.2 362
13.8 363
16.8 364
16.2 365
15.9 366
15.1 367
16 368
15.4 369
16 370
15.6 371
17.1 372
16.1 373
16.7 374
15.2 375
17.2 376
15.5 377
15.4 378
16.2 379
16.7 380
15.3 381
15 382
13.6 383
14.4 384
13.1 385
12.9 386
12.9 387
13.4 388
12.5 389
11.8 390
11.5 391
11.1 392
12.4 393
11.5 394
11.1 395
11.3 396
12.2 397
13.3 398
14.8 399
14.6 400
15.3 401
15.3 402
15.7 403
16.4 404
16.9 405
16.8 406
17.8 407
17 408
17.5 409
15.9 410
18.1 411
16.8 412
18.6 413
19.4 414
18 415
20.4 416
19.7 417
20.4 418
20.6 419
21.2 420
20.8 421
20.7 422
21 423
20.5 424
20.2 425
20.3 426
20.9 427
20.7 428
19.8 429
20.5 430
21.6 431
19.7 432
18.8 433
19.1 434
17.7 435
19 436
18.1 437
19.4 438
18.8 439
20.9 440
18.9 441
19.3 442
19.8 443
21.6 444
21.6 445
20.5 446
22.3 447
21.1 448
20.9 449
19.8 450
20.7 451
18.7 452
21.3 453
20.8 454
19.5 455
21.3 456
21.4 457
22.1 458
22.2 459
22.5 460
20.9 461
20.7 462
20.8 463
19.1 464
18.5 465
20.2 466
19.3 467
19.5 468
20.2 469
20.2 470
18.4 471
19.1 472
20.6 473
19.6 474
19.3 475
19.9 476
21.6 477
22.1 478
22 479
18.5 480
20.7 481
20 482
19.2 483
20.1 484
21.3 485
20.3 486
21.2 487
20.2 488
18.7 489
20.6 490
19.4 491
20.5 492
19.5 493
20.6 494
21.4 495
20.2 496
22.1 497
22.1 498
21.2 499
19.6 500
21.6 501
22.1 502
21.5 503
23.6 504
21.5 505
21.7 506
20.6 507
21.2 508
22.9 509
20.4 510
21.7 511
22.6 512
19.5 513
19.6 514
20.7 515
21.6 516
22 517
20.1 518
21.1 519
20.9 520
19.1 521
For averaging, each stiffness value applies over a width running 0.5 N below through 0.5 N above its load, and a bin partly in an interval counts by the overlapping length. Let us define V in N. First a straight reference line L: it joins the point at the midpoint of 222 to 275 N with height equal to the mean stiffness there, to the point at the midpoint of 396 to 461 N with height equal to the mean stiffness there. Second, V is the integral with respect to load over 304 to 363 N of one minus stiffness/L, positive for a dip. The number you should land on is 9.6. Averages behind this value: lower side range 16.6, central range 14.9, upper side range 19.1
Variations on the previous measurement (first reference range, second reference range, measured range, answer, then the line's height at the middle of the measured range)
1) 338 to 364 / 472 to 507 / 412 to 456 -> -4.4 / 18.3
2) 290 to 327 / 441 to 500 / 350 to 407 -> 9.6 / 17.7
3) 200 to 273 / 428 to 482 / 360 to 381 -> 3.5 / 18.8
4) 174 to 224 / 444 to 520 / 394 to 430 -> 3.8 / 19.7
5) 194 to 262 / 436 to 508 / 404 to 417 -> 1.1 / 19.5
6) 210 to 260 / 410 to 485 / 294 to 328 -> 4.3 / 17.7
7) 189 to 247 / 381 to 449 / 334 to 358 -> 3.4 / 17.1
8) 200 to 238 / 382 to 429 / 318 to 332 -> 1.3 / 16.4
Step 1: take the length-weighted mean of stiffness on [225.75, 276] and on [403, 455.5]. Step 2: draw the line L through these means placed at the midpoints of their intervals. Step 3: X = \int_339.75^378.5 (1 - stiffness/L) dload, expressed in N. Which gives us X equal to 6.9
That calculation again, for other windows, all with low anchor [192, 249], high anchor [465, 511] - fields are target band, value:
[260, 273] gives -0.2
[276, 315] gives 3.9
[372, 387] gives 2.9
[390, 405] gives 4.5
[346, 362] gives 3.3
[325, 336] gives 2.2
